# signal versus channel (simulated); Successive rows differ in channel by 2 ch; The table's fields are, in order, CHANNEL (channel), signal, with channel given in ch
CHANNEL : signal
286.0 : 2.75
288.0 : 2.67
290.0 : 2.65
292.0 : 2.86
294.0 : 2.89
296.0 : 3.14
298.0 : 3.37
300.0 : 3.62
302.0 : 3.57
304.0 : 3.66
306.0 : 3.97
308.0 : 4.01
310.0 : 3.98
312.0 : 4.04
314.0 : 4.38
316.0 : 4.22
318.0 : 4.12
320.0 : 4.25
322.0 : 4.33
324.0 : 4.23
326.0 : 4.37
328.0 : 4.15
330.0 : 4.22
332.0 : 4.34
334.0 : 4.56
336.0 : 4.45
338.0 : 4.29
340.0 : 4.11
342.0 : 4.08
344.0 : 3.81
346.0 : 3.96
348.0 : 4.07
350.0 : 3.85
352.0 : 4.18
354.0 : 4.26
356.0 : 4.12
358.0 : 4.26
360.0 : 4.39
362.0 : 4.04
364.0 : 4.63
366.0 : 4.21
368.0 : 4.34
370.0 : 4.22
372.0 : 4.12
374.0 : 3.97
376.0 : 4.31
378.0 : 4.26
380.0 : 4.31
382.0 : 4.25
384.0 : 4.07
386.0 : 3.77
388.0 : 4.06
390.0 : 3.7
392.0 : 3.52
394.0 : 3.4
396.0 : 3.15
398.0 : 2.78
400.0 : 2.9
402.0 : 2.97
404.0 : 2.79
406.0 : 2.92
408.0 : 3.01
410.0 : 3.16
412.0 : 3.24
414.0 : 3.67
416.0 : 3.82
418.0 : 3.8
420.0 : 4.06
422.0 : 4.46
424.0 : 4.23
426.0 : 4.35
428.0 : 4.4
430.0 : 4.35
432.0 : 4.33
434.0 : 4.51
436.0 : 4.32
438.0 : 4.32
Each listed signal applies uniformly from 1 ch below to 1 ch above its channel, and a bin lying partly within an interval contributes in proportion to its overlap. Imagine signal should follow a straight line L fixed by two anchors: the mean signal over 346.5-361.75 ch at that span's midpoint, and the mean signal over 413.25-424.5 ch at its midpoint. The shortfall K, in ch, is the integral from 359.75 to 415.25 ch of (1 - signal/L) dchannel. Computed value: 5.0 ch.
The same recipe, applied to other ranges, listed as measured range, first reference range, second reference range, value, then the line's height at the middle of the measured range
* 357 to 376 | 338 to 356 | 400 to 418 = -2.3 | 3.79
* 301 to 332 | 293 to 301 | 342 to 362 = -4.8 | 3.55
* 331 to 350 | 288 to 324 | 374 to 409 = -2.8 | 3.64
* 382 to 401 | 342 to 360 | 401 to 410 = -1.6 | 3.24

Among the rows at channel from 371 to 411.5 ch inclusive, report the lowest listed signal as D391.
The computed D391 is 2.78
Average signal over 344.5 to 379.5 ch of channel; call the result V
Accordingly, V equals 4.18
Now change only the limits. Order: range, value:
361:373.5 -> 4.25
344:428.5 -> 3.85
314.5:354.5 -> 4.19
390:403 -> 3.16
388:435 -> 3.64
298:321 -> 3.96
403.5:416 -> 3.2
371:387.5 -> 4.13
